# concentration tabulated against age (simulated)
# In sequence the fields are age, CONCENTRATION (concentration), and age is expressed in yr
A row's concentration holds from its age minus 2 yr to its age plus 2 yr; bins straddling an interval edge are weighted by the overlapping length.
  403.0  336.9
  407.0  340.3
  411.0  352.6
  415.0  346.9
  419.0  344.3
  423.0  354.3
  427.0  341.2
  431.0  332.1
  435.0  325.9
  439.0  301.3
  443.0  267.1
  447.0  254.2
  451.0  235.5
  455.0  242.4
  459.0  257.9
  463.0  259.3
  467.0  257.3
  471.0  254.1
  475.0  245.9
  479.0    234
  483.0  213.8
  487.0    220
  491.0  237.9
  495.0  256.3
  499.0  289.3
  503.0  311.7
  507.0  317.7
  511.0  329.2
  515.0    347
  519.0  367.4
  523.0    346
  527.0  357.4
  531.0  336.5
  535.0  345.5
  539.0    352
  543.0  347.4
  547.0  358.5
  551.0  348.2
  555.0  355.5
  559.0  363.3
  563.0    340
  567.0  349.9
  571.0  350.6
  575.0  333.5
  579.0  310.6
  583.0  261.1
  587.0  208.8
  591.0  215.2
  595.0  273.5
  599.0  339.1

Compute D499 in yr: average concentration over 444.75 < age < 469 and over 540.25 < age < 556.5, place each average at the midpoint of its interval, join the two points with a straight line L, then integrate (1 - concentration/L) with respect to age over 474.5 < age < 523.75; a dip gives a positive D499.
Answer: 2.3 yr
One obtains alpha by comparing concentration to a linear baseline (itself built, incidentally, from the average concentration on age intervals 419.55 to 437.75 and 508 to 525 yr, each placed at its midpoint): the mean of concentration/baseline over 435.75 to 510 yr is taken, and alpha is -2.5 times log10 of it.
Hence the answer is 0.29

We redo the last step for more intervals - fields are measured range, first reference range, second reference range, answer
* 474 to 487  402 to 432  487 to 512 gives 0.286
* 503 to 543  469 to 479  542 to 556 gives -0.090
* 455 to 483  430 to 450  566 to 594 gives 0.171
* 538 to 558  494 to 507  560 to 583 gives -0.111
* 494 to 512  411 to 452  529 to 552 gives 0.118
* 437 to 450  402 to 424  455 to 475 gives 0.082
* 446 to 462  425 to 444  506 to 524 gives 0.286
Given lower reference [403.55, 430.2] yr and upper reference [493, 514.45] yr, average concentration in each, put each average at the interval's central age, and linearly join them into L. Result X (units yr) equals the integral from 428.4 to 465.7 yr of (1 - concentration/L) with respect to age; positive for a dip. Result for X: 6.3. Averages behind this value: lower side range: 345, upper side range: 304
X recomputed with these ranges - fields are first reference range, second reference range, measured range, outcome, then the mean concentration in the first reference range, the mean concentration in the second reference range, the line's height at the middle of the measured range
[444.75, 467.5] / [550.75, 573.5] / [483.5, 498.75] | 2.29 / 251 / 351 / 284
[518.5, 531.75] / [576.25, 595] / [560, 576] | -3.53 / 352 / 255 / 283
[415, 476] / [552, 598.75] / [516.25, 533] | -2.89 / 288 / 308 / 300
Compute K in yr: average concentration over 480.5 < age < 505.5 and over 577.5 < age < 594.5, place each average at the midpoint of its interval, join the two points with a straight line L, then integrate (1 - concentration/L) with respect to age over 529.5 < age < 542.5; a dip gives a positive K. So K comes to -4.8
